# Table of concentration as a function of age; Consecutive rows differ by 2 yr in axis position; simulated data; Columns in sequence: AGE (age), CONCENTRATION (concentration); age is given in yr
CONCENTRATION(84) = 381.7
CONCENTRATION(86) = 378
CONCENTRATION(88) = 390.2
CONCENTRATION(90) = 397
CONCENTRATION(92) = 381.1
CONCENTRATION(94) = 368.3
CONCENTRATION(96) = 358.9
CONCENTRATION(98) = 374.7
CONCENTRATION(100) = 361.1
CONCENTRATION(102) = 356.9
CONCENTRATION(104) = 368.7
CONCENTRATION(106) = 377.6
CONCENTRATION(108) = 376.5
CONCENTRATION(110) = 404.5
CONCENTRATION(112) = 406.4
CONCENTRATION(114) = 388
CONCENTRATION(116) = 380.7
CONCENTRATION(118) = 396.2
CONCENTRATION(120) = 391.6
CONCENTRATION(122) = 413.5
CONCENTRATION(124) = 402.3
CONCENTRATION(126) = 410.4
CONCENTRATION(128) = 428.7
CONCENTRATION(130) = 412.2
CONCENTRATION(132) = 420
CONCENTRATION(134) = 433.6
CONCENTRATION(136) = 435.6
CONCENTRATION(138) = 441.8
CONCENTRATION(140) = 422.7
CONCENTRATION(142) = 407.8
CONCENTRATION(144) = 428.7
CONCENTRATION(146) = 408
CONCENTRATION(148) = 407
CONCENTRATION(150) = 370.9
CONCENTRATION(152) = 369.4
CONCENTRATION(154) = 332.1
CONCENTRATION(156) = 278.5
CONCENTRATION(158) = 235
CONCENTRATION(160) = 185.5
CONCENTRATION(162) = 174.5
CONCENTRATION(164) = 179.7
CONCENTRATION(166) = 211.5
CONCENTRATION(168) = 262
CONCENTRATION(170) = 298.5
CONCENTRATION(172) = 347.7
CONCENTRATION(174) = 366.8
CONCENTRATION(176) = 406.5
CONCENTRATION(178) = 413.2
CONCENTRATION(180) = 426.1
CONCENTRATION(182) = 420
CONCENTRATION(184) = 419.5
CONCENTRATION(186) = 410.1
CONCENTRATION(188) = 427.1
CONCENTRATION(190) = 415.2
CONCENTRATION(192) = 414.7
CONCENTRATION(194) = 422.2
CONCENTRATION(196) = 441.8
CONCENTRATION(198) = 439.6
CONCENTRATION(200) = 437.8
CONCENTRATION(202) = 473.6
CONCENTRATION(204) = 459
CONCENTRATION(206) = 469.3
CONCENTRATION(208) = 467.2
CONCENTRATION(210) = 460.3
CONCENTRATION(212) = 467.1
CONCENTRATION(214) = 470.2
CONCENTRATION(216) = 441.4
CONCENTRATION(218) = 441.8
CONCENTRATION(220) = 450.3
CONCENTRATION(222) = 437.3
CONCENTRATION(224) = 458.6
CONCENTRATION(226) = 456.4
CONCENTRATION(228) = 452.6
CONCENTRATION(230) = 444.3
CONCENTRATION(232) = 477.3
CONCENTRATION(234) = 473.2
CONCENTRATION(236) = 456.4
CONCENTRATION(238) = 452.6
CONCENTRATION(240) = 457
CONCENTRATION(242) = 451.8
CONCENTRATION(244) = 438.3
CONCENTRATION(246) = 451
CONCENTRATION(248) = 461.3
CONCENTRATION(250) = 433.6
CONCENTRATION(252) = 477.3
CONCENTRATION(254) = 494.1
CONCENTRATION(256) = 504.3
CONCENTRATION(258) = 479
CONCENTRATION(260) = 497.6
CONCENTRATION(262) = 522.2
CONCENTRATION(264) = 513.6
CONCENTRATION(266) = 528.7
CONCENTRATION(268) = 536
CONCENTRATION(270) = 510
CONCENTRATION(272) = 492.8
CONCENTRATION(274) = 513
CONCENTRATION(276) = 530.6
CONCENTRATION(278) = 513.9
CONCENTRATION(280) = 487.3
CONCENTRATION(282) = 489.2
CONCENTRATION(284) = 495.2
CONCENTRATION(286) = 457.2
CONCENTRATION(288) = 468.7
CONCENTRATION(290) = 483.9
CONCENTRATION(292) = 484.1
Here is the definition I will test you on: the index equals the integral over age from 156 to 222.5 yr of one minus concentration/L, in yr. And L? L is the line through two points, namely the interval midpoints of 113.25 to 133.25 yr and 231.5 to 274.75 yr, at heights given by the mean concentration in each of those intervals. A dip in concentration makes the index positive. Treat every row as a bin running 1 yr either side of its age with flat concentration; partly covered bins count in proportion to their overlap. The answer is 9.1 yr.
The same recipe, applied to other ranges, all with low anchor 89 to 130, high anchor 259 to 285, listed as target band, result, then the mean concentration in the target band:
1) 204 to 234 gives 0.8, 457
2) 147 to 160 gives 3.1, 321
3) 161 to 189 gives 6.3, 340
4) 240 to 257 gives 1.0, 464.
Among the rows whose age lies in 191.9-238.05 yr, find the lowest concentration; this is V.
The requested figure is 414.7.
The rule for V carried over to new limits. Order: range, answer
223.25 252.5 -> 433.6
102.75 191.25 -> 174.5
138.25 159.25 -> 235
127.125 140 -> 412.2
